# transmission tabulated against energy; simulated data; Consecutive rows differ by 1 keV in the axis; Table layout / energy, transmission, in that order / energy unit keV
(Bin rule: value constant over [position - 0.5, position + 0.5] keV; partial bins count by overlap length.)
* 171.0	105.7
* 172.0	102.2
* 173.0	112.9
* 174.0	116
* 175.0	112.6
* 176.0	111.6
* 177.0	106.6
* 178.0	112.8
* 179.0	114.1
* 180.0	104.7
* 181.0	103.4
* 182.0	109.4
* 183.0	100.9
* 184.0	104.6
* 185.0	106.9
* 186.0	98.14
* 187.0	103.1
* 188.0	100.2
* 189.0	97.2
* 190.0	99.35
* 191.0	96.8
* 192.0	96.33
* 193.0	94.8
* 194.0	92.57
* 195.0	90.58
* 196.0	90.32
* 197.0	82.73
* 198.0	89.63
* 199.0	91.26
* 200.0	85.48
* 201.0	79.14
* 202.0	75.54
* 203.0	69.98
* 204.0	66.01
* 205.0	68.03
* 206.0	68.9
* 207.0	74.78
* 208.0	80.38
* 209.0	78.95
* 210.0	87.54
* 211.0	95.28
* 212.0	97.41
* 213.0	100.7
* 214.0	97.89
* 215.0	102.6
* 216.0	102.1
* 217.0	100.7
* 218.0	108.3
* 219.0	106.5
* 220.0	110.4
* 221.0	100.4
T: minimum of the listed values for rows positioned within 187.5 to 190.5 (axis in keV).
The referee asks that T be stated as 97.2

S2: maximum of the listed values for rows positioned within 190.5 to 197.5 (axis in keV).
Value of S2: 96.8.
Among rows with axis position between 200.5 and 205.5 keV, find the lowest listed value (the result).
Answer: 66.01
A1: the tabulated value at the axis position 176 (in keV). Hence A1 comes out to 111.6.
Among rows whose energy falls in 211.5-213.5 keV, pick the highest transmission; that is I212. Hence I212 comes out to 100.7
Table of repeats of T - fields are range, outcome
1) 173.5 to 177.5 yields 106.6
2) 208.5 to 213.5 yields 78.95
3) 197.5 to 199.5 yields 89.63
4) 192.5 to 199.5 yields 82.73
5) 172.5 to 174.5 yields 112.9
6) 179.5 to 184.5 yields 100.9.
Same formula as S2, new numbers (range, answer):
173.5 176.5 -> 116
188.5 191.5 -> 99.35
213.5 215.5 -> 102.6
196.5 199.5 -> 91.26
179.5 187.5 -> 109.4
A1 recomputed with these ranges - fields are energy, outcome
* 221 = 100.4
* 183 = 100.9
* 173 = 112.9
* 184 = 104.6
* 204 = 66.01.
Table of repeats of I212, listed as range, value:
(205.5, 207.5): 74.78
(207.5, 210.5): 87.54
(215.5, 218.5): 108.3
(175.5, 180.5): 114.1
